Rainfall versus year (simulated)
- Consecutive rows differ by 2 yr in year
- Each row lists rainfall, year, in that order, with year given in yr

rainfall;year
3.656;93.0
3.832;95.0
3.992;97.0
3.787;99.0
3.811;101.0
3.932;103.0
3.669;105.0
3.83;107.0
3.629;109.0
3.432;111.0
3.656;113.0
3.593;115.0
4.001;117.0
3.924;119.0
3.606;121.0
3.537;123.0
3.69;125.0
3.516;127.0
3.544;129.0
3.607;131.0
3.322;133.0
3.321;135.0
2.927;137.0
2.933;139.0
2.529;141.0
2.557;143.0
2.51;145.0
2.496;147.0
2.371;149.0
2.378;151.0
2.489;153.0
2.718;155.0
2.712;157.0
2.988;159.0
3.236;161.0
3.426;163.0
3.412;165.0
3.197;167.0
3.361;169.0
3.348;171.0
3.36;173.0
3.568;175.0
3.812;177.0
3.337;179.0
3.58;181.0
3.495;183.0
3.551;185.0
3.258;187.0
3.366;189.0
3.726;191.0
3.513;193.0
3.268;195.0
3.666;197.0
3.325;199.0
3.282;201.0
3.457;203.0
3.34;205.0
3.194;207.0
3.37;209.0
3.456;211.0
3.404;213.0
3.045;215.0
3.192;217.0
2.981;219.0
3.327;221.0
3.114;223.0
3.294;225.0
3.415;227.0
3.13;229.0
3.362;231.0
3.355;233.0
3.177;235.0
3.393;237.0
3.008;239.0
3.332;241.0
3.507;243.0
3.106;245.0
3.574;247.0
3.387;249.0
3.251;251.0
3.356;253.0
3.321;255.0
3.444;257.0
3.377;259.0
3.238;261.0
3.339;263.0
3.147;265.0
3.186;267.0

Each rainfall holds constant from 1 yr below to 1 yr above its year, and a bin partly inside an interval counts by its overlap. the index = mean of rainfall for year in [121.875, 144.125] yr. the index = 3.22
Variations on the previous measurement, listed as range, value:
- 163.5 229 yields 3.37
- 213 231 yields 3.21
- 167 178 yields 3.46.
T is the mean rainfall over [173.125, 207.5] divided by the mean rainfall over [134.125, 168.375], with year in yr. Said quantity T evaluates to 1.22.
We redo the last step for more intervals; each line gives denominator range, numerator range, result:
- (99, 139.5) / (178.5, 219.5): 0.94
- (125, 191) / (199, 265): 1.05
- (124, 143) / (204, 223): 1.01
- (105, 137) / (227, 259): 0.92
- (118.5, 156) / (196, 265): 1.09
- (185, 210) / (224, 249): 0.97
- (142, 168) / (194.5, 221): 1.18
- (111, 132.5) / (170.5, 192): 0.96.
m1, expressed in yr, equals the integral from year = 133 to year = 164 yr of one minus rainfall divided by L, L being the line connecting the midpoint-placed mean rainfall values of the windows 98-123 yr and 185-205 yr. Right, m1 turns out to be 6.9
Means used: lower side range 3.73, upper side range 3.43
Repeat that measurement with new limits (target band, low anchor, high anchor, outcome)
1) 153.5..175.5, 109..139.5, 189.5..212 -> 1.8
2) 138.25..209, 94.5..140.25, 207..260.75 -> 5.7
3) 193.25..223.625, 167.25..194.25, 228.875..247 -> 0.7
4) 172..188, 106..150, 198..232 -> -1.0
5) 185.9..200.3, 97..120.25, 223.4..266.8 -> 0.1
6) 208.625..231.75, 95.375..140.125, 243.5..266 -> 1.0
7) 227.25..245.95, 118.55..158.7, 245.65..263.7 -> 0.2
